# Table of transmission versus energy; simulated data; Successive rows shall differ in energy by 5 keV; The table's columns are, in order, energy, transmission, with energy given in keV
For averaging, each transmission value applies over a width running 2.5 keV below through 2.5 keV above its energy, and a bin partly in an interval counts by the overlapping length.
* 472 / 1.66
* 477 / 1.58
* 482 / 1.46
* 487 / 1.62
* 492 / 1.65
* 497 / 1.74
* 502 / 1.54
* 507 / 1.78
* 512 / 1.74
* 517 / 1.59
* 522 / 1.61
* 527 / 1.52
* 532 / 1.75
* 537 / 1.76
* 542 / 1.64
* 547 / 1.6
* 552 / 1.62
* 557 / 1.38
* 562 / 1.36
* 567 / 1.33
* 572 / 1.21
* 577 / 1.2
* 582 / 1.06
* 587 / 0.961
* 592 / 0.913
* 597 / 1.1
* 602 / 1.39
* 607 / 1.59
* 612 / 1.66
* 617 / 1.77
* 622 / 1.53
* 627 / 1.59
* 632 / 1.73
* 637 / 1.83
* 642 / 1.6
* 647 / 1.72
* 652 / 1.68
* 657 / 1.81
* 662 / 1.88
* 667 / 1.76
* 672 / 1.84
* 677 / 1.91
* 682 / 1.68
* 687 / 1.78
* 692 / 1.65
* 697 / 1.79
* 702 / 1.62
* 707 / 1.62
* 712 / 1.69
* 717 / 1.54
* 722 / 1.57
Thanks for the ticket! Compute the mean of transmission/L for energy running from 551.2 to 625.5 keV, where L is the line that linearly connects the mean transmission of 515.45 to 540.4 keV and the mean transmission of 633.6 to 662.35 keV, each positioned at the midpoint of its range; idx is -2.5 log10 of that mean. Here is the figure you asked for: 0.26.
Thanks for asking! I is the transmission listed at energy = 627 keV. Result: 1.59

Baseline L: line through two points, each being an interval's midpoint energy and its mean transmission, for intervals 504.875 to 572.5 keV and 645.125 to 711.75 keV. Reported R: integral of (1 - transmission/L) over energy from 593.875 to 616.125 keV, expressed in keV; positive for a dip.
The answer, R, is 2.9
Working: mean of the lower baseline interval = 1.57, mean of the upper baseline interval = 1.75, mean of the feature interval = 1.44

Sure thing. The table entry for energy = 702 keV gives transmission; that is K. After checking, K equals 1.62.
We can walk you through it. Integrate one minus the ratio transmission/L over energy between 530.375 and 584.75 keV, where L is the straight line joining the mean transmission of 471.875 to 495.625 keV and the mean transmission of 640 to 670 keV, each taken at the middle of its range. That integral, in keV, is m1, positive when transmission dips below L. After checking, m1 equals 7.2 keV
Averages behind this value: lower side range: 1.59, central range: 1.44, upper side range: 1.75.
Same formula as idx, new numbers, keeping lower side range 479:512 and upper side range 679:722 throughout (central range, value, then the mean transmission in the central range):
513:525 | 0.02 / 1.61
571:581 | 0.36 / 1.18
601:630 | 0.04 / 1.6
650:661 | -0.07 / 1.77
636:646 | -0.03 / 1.7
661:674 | -0.10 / 1.82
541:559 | 0.06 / 1.56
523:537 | -0.01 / 1.65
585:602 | 0.49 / 1.05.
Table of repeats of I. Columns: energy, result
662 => 1.88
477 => 1.58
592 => 0.913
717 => 1.54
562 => 1.36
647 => 1.72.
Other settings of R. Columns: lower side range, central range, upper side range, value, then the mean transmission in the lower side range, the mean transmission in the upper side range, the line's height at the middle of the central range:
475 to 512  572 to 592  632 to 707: 7.33 keV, 1.63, 1.75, 1.69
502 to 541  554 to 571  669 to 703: 3.41 keV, 1.67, 1.76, 1.69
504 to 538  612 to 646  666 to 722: 0.39 keV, 1.67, 1.71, 1.7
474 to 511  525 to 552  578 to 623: -2.82 keV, 1.63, 1.32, 1.5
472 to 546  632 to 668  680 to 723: -2.07 keV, 1.64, 1.66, 1.66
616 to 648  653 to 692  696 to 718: -3.09 keV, 1.68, 1.65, 1.66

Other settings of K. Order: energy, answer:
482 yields 1.46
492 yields 1.65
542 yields 1.64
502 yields 1.54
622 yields 1.53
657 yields 1.81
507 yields 1.78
